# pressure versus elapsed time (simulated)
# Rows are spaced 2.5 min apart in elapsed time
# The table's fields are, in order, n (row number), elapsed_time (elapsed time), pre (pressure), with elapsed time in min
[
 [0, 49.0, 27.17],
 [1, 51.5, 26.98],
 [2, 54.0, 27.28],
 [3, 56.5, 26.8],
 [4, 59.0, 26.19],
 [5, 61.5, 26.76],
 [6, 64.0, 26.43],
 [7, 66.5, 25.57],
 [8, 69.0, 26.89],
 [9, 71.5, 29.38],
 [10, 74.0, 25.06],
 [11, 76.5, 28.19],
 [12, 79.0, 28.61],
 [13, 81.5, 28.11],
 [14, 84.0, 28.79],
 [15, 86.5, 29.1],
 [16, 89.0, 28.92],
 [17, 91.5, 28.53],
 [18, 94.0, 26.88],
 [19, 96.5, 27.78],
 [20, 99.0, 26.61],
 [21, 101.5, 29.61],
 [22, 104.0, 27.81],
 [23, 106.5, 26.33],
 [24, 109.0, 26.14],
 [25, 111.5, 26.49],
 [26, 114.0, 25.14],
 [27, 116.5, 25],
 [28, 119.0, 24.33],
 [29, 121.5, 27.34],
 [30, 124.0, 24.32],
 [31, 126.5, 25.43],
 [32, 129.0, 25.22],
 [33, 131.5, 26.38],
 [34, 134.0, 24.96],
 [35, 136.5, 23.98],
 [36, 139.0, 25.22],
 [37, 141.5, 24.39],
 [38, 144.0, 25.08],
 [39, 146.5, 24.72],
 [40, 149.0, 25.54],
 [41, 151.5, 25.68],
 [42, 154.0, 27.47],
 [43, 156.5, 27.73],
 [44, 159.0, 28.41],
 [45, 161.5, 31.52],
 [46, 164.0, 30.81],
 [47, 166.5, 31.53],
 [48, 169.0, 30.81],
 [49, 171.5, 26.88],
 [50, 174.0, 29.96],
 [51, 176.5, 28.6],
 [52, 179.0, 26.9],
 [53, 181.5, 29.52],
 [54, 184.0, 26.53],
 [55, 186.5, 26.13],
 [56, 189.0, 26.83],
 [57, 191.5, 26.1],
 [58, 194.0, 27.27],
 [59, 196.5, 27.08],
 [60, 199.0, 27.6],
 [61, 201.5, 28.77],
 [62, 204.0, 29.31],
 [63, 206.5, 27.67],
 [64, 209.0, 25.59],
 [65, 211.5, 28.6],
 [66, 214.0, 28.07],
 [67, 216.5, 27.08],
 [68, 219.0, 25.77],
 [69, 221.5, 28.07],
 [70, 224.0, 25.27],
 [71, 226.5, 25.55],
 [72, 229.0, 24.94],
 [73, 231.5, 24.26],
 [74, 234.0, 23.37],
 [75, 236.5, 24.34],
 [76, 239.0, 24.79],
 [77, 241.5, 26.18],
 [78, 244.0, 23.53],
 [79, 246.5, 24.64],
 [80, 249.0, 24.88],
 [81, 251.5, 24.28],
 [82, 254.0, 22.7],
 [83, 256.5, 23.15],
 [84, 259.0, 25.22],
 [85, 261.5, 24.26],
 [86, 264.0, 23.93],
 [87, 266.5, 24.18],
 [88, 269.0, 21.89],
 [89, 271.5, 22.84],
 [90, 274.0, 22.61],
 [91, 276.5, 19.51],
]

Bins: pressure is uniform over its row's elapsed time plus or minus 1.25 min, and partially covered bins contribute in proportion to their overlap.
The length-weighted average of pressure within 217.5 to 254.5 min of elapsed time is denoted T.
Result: 24.9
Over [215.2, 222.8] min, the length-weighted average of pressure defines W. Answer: 27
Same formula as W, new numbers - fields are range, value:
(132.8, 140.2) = 24.7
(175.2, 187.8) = 27.5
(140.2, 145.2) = 24.7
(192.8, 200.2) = 27.3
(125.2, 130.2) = 25.3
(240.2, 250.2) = 24.8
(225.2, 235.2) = 24.5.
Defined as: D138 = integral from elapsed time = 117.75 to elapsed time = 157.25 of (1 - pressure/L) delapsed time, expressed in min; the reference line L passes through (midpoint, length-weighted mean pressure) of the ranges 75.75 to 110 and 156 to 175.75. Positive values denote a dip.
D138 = 4.9 min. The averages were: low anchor 28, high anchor 29.8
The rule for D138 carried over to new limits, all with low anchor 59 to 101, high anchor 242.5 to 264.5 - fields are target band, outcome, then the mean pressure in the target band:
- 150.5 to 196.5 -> -4.53 min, 28.2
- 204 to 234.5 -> -1.96 min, 26.4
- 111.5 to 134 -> 1.09 min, 25.4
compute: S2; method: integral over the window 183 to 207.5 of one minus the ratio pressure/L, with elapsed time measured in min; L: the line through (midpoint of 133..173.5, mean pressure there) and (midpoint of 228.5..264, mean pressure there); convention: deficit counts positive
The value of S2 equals -1.4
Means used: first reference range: 27.2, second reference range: 24.3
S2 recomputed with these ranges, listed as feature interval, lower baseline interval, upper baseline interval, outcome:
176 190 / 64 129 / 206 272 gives -0.9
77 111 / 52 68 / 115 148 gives -2.7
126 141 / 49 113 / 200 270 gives 0.9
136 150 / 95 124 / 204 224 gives 1.0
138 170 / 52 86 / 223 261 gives -2.1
